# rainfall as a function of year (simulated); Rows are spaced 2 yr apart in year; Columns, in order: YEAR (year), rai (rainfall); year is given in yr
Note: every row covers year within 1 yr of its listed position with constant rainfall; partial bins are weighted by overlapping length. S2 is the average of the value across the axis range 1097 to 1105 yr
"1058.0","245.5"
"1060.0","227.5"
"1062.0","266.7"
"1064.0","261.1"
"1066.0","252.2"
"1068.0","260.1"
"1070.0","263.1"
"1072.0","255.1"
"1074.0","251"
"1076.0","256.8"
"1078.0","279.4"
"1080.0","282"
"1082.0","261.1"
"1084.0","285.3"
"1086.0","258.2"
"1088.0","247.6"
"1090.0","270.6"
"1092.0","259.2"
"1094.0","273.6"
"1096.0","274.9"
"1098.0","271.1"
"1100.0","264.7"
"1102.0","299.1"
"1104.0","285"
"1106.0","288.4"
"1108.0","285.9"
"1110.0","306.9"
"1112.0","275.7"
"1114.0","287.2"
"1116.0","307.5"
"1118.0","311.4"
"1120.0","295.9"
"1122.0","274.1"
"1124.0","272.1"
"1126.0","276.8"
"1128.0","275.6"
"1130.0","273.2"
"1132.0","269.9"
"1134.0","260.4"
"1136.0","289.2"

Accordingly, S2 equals 280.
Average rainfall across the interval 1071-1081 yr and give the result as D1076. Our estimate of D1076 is 265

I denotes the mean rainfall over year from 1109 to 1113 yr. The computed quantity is 291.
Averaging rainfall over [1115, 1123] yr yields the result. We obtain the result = 297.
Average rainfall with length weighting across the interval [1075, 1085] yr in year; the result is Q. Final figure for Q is 273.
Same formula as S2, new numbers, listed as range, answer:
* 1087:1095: 263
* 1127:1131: 274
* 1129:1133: 272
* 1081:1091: 265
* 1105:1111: 294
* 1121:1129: 275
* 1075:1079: 268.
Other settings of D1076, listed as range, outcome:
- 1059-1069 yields 254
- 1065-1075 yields 256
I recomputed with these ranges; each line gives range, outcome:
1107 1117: 293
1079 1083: 272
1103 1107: 287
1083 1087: 272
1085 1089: 253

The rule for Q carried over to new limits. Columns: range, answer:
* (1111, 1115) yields 281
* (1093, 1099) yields 273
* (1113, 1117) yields 297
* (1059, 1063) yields 247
